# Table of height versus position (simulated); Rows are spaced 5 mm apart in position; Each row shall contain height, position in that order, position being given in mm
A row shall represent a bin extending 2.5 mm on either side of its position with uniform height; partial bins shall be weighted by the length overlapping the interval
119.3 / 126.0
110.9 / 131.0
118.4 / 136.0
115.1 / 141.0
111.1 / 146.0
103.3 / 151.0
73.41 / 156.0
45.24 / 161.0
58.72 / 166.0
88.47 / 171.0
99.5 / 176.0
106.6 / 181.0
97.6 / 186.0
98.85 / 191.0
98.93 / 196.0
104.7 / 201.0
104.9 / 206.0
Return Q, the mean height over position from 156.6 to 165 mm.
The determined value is 54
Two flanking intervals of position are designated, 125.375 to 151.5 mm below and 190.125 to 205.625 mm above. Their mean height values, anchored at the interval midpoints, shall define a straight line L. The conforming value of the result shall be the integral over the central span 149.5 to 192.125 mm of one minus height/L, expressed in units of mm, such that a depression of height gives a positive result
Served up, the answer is 8.66 mm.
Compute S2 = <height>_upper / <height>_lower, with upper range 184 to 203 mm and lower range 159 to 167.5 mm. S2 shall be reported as 1.9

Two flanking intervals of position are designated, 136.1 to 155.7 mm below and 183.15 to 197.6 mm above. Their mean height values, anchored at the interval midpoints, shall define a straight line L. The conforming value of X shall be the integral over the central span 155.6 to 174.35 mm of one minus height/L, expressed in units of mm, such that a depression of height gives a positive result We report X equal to 6.54 mm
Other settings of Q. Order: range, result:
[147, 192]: 86.2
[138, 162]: 93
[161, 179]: 77.8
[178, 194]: 101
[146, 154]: 104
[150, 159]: 83.5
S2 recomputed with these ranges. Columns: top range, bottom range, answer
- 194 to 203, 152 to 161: 1.44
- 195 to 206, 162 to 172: 1.53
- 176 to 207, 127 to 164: 1.05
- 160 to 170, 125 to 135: 0.51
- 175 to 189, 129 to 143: 0.88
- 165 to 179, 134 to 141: 0.73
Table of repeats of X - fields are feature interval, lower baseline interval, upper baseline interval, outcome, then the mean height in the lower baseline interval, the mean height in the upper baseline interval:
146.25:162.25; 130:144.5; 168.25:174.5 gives 3.4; 115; 89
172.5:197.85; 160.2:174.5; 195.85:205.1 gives -3.9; 68.9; 103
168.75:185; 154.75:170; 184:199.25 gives -3.8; 60.8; 98.8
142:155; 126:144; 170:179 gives 0.5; 115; 95.6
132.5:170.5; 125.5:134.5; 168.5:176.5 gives 5.3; 115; 92.6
